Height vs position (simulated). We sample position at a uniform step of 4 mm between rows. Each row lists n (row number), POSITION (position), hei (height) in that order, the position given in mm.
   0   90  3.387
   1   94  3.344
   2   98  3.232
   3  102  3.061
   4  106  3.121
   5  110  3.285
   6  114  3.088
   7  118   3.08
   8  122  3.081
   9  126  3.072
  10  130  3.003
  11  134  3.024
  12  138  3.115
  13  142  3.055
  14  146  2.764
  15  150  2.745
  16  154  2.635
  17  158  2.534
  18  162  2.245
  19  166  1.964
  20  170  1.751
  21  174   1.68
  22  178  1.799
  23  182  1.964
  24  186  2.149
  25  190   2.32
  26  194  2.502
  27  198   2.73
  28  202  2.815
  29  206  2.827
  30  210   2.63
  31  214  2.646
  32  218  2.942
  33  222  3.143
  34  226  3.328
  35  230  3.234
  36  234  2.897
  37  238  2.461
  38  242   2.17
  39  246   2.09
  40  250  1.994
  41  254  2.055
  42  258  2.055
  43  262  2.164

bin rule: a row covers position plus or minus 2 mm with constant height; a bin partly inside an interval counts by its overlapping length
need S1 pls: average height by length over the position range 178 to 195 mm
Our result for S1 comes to 2.17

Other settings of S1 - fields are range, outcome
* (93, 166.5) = 2.93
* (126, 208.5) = 2.5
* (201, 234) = 2.95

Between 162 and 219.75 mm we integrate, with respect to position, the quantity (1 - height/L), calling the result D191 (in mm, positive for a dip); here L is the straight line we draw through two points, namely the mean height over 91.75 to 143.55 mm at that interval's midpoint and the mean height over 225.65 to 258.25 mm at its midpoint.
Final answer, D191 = 8.11 mm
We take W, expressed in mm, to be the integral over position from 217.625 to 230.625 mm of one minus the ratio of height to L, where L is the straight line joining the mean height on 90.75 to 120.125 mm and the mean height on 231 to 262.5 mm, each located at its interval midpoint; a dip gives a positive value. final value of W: -4.1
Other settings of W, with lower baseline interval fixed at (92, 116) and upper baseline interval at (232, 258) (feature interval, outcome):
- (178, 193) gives 3.0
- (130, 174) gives 4.9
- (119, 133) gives 0.0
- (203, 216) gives -1.1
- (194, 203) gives -0.5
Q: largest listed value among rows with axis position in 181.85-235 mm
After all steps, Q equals 3.328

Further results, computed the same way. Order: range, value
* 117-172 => 3.115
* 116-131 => 3.081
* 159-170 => 2.245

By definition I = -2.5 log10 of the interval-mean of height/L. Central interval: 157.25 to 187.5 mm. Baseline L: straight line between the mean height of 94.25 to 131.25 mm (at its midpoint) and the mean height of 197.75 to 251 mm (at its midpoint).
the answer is 0.41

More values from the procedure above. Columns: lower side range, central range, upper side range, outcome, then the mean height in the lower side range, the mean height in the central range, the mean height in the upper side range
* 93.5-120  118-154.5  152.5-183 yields -0.13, 3.16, 2.96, 2.07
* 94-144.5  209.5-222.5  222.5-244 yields 0.02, 3.11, 2.83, 2.84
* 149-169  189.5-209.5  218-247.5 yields -0.03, 2.37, 2.66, 2.78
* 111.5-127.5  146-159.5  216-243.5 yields 0.14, 3.09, 2.66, 2.9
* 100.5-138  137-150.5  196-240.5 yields 0.04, 3.09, 2.92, 2.87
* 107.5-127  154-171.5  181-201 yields 0.21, 3.12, 2.19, 2.38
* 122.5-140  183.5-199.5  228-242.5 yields 0.20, 3.06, 2.4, 2.74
